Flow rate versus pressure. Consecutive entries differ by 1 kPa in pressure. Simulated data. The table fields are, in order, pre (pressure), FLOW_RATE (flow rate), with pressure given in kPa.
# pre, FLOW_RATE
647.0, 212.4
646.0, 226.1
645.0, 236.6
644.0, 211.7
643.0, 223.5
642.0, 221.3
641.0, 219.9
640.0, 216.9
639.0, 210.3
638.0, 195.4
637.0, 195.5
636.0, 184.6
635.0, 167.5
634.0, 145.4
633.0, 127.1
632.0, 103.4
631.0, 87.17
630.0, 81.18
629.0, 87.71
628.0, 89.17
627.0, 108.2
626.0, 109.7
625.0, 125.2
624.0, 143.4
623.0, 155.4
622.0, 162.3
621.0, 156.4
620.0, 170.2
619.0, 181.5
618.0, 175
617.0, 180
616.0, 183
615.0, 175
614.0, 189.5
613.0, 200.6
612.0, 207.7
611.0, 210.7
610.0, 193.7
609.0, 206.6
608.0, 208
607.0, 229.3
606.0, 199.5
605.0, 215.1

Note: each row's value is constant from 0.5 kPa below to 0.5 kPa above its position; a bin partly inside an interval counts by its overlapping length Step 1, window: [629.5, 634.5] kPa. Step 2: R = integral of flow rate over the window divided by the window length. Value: 109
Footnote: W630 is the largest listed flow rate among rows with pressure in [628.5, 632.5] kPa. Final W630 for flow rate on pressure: 103.4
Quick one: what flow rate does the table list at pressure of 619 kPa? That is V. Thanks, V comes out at 181.5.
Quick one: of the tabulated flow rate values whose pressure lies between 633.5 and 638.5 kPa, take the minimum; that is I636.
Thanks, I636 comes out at 145.4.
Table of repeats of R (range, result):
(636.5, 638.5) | 195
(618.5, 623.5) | 165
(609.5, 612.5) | 204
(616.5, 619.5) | 179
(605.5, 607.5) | 214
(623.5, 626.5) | 126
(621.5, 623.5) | 159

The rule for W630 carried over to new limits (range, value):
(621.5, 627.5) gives 162.3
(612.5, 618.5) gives 200.6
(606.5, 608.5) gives 229.3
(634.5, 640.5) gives 216.9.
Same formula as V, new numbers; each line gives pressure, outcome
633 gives 127.1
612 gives 207.7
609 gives 206.6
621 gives 156.4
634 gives 145.4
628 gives 89.17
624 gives 143.4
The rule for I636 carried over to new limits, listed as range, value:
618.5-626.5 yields 109.7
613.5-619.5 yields 175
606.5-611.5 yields 193.7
